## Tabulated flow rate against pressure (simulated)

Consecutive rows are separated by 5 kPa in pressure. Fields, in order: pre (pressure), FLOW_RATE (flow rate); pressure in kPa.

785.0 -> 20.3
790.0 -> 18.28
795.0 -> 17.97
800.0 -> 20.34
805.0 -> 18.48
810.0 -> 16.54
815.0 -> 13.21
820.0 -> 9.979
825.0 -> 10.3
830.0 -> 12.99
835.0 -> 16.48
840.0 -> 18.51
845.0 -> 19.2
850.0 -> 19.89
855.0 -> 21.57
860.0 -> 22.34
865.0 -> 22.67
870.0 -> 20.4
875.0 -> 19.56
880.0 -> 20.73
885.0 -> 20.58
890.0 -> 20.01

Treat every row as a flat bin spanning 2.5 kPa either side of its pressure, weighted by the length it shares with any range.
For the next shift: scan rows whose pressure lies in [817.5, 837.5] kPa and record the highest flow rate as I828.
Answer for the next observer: 16.48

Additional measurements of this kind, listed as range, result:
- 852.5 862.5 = 22.34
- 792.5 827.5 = 20.34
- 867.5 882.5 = 20.73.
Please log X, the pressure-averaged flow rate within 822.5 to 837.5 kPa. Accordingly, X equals 13.3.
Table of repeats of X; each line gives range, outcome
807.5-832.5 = 12.6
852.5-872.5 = 21.7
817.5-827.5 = 10.1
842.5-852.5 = 19.5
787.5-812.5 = 18.3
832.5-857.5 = 19.1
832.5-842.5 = 17.5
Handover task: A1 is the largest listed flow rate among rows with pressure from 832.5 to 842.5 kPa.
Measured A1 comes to 18.51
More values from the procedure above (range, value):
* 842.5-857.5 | 21.57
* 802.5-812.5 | 18.48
